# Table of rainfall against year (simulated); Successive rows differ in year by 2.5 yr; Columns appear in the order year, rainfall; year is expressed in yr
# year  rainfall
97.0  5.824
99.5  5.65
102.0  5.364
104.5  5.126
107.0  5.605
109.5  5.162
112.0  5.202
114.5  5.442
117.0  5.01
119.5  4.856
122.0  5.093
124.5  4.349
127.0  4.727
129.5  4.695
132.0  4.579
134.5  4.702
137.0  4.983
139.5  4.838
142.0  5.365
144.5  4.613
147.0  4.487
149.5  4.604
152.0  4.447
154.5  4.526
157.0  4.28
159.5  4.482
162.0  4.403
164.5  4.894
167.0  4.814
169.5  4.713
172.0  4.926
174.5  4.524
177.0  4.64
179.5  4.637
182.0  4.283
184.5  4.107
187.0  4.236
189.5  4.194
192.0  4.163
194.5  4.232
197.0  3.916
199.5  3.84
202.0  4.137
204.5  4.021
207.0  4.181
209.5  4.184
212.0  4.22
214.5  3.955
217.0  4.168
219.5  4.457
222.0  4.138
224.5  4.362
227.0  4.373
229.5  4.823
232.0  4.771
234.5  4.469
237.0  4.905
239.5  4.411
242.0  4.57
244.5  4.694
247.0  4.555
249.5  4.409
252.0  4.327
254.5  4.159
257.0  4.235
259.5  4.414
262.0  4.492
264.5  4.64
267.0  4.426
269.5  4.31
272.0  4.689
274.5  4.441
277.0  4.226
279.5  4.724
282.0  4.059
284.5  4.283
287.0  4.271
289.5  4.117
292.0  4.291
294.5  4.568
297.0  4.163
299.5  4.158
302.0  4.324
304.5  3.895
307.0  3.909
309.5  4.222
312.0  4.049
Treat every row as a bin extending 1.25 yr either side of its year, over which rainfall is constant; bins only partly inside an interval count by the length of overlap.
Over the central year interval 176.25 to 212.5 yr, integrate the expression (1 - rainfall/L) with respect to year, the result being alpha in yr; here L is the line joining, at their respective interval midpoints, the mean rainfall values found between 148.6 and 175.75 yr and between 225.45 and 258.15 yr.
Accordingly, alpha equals 3.0 yr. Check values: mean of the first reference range 4.6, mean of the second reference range 4.51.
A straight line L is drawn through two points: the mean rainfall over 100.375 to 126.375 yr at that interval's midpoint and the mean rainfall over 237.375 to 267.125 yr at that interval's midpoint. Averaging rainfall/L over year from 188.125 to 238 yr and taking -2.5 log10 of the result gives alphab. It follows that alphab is 0.09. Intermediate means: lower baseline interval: 5.12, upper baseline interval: 4.46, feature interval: 4.27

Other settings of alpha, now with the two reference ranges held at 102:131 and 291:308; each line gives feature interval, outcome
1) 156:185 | 1.3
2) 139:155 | 0.6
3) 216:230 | 0.5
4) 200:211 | 1.2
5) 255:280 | -0.6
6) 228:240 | -0.5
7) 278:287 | -0.2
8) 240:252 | -0.2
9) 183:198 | 1.7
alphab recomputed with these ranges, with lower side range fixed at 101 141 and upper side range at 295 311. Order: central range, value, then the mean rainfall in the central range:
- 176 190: 0.08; 4.35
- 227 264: -0.03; 4.51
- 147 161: 0.08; 4.47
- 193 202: 0.15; 4.02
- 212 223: 0.09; 4.19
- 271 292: -0.03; 4.34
